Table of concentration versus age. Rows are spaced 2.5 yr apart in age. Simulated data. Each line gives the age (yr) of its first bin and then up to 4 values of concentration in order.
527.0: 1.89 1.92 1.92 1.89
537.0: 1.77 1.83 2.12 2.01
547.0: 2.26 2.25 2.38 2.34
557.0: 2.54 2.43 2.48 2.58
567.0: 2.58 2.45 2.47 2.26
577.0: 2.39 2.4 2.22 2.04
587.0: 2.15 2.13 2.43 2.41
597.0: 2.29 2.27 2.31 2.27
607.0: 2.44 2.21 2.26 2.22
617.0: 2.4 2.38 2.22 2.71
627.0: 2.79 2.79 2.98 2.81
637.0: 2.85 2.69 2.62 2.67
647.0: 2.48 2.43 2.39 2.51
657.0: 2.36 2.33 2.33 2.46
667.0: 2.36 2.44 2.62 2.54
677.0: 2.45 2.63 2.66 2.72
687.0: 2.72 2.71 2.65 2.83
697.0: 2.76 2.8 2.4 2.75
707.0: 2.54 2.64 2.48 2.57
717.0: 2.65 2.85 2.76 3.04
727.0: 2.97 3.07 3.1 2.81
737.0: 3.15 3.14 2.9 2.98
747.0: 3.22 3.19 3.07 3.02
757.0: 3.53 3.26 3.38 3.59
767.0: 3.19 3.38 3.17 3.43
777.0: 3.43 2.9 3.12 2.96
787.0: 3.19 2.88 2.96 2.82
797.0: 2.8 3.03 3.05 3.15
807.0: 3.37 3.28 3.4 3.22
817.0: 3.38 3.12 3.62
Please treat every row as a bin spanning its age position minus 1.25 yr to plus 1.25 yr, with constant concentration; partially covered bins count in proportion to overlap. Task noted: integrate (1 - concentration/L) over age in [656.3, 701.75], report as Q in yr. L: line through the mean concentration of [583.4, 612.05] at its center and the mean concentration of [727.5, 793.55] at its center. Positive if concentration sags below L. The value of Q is 2.29 yr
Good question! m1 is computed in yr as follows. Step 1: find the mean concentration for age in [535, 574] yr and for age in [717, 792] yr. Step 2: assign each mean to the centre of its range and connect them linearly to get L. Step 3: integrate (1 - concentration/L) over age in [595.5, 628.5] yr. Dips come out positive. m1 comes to 2.07 yr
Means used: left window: 2.29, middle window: 2.37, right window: 3.12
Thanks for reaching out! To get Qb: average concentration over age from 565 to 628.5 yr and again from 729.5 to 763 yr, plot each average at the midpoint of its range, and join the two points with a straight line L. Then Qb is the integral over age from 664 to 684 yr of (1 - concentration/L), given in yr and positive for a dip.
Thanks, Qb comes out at 1.6 yr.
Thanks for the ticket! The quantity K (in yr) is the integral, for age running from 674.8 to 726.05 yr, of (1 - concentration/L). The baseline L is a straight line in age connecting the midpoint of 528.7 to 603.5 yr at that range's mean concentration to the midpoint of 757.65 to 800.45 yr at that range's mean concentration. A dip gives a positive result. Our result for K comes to 2.6 yr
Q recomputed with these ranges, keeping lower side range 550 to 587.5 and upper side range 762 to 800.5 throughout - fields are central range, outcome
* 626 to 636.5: -1.0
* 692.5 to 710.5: 1.1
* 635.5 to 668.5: 2.1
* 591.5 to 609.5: 1.2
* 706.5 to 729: 1.3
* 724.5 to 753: -0.7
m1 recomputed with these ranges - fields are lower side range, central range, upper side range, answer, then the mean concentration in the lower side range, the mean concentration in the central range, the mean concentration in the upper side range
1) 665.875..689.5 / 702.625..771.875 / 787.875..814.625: -4.4 yr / 2.58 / 3.01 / 3.08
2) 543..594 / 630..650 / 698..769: -0.7 yr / 2.34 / 2.7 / 2.97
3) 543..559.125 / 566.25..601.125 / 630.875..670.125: 0.9 yr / 2.3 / 2.32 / 2.54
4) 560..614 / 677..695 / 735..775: 1.1 yr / 2.33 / 2.68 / 3.21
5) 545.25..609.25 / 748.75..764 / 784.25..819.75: -1.6 yr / 2.35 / 3.26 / 3.11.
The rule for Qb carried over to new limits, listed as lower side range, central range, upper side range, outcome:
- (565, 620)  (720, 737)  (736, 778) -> 0.6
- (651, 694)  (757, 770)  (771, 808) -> -1.8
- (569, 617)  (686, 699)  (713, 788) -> 0.3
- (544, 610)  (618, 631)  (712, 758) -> -0.3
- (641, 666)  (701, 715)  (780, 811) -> 0.6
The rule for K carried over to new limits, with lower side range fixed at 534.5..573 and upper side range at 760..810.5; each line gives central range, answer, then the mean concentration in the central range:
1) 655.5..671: 1.8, 2.39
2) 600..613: 1.0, 2.3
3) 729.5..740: -0.3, 3.05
